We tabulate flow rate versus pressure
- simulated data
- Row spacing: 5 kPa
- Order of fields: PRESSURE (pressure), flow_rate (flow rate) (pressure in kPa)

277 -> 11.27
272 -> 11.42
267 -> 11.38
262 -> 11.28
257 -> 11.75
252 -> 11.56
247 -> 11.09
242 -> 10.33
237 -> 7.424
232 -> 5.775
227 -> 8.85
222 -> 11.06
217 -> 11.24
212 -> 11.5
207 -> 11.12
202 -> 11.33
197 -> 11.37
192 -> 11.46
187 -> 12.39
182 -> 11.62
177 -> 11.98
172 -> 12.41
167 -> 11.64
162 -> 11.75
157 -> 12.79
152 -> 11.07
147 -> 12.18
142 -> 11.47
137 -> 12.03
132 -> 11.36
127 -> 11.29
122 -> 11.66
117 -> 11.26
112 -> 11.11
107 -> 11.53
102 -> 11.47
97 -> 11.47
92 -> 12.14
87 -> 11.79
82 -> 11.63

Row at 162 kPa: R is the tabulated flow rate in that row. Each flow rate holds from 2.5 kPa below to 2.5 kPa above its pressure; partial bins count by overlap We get 11.75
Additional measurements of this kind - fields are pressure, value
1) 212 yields 11.5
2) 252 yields 11.56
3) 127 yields 11.29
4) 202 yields 11.33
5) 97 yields 11.47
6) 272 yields 11.42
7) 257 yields 11.75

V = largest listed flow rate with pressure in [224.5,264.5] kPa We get 11.75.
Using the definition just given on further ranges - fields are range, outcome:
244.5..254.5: 11.56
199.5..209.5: 11.33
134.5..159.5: 12.79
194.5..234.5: 11.5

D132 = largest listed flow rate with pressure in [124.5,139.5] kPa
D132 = 12.03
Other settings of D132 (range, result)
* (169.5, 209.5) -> 12.41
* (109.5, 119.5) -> 11.26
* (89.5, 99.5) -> 12.14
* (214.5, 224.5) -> 11.24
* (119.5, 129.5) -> 11.66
